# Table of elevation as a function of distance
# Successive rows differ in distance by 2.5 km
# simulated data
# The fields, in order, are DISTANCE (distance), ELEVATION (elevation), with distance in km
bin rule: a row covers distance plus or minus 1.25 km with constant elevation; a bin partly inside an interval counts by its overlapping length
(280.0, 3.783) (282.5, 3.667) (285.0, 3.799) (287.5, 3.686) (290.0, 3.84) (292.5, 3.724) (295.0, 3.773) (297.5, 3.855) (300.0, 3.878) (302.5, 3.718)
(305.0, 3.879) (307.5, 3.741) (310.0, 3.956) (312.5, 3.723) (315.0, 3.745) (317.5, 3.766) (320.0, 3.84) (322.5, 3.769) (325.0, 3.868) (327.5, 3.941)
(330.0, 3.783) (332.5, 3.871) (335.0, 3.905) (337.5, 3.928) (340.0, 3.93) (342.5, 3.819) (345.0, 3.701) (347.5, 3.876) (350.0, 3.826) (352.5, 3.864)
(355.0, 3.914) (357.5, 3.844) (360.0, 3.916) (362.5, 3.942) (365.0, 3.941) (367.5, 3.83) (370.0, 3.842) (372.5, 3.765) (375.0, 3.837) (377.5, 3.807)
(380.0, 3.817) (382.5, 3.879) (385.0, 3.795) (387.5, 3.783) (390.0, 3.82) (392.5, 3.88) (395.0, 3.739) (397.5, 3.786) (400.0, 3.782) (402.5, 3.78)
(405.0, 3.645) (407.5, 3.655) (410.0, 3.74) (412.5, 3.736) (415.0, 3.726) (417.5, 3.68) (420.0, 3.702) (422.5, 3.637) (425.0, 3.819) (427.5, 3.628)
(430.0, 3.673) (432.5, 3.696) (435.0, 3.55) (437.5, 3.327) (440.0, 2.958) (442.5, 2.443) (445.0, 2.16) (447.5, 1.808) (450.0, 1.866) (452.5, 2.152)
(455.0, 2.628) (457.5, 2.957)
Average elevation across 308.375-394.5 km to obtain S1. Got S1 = 3.84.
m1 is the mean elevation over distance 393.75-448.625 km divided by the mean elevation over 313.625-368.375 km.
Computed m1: 0.89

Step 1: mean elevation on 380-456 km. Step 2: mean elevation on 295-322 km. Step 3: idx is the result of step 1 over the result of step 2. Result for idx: 0.9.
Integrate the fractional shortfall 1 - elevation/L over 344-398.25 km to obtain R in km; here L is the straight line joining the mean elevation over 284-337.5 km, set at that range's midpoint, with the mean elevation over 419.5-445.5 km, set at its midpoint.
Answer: -3.8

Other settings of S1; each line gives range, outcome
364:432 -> 3.77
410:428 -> 3.71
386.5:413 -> 3.76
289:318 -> 3.8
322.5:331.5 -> 3.85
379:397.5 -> 3.81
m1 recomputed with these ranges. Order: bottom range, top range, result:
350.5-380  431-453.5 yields 0.69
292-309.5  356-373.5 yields 1.02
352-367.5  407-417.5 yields 0.95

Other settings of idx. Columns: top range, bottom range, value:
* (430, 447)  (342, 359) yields 0.79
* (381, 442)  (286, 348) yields 0.96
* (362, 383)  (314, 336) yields 1.00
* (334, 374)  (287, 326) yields 1.02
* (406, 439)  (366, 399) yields 0.96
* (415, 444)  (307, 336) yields 0.91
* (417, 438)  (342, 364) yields 0.94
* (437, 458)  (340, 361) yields 0.63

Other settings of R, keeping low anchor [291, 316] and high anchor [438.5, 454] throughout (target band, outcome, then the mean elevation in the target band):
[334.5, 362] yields -4.59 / 3.87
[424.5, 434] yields -4.87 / 3.69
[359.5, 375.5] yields -3.91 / 3.87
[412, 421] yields -3.95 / 3.71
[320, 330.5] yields -0.82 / 3.84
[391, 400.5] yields -3.38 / 3.8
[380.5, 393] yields -4.01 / 3.83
